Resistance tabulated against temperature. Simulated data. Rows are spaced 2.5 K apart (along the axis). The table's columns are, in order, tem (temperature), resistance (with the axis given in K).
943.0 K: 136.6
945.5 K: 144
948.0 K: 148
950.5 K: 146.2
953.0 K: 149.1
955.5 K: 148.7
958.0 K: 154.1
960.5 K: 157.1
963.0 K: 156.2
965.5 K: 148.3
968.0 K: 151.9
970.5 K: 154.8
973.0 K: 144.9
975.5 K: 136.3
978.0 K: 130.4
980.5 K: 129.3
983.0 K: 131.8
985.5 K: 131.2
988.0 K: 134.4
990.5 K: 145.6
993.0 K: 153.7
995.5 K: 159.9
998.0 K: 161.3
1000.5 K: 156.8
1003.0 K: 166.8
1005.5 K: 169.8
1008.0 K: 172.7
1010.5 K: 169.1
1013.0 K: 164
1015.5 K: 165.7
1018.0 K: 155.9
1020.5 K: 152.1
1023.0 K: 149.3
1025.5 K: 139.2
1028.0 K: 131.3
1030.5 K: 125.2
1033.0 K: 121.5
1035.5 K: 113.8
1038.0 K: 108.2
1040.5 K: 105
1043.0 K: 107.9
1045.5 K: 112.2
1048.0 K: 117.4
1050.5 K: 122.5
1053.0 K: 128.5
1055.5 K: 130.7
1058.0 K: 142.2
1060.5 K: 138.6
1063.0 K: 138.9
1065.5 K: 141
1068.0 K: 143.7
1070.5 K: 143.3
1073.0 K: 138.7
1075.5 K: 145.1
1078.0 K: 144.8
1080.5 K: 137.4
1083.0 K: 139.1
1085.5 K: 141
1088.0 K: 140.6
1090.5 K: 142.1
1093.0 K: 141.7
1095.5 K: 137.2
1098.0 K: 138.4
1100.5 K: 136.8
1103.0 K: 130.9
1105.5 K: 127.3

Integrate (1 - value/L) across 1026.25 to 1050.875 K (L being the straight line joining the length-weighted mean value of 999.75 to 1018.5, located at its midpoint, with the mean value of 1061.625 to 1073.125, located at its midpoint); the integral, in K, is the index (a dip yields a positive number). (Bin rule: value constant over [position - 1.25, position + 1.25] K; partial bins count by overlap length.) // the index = 5.9 K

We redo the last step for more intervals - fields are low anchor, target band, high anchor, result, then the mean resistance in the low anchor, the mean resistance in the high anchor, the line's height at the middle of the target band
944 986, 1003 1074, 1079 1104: 1.73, 145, 139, 141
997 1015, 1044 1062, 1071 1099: 2.79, 166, 141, 151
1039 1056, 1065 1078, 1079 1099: -1.25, 117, 140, 130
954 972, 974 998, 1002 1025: 2.55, 153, 162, 157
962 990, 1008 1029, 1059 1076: -2.05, 141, 141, 141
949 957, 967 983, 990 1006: 1.37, 148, 159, 154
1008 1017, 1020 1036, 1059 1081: 2.69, 167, 141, 160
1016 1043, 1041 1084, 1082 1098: 0.82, 130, 140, 136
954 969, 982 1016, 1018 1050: -4.44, 153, 125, 138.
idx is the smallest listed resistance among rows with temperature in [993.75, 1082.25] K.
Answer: 105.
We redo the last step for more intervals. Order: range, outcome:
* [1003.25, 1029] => 131.3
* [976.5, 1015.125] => 129.3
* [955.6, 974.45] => 144.9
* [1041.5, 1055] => 107.9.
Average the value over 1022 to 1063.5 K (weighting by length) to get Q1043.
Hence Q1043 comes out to 125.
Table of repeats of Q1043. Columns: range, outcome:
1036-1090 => 132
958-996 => 144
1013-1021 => 159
